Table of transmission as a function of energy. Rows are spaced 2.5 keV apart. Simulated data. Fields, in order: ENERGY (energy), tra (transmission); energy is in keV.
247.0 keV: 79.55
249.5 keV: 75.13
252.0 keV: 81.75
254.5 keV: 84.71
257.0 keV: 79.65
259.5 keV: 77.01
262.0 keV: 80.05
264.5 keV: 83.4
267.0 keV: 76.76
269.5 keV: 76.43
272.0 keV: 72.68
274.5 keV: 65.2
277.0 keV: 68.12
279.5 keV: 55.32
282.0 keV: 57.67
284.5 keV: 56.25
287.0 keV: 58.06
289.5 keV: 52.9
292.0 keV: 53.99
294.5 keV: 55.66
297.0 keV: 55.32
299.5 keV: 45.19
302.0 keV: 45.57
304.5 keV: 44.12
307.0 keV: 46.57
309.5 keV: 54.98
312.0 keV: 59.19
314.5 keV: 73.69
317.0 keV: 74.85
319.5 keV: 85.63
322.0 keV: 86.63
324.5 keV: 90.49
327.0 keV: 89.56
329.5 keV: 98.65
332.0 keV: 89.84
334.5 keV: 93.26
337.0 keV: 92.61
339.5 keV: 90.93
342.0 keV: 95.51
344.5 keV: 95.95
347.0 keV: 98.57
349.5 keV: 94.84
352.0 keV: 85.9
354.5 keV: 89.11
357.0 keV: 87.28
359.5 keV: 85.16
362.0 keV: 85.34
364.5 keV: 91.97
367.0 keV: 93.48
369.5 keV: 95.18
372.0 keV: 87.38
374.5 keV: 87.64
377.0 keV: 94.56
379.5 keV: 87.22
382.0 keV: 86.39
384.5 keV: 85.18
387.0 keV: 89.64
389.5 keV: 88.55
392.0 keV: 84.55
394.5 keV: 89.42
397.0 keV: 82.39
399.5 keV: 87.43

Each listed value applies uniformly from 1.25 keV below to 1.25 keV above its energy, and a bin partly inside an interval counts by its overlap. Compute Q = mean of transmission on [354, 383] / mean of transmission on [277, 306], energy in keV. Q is 1.67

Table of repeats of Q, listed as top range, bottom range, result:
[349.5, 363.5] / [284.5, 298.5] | 1.59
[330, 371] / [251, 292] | 1.31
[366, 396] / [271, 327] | 1.43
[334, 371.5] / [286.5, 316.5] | 1.69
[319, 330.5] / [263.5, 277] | 1.22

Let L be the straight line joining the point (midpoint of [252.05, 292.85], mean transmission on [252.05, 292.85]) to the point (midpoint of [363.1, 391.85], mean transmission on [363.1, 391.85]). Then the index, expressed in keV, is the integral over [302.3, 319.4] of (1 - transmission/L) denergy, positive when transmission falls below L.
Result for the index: 3.8 keV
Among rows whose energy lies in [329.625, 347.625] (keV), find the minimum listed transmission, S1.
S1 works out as 89.84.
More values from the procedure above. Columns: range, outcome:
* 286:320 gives 44.12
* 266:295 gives 52.9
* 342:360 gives 85.16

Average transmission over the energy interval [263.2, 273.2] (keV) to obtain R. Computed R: 77.4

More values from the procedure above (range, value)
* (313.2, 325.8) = 82.2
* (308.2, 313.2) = 57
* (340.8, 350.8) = 96.2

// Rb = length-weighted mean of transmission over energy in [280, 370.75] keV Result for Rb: 76.2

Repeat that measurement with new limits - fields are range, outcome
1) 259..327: 65.2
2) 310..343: 85.4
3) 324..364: 91.5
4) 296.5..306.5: 46.9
